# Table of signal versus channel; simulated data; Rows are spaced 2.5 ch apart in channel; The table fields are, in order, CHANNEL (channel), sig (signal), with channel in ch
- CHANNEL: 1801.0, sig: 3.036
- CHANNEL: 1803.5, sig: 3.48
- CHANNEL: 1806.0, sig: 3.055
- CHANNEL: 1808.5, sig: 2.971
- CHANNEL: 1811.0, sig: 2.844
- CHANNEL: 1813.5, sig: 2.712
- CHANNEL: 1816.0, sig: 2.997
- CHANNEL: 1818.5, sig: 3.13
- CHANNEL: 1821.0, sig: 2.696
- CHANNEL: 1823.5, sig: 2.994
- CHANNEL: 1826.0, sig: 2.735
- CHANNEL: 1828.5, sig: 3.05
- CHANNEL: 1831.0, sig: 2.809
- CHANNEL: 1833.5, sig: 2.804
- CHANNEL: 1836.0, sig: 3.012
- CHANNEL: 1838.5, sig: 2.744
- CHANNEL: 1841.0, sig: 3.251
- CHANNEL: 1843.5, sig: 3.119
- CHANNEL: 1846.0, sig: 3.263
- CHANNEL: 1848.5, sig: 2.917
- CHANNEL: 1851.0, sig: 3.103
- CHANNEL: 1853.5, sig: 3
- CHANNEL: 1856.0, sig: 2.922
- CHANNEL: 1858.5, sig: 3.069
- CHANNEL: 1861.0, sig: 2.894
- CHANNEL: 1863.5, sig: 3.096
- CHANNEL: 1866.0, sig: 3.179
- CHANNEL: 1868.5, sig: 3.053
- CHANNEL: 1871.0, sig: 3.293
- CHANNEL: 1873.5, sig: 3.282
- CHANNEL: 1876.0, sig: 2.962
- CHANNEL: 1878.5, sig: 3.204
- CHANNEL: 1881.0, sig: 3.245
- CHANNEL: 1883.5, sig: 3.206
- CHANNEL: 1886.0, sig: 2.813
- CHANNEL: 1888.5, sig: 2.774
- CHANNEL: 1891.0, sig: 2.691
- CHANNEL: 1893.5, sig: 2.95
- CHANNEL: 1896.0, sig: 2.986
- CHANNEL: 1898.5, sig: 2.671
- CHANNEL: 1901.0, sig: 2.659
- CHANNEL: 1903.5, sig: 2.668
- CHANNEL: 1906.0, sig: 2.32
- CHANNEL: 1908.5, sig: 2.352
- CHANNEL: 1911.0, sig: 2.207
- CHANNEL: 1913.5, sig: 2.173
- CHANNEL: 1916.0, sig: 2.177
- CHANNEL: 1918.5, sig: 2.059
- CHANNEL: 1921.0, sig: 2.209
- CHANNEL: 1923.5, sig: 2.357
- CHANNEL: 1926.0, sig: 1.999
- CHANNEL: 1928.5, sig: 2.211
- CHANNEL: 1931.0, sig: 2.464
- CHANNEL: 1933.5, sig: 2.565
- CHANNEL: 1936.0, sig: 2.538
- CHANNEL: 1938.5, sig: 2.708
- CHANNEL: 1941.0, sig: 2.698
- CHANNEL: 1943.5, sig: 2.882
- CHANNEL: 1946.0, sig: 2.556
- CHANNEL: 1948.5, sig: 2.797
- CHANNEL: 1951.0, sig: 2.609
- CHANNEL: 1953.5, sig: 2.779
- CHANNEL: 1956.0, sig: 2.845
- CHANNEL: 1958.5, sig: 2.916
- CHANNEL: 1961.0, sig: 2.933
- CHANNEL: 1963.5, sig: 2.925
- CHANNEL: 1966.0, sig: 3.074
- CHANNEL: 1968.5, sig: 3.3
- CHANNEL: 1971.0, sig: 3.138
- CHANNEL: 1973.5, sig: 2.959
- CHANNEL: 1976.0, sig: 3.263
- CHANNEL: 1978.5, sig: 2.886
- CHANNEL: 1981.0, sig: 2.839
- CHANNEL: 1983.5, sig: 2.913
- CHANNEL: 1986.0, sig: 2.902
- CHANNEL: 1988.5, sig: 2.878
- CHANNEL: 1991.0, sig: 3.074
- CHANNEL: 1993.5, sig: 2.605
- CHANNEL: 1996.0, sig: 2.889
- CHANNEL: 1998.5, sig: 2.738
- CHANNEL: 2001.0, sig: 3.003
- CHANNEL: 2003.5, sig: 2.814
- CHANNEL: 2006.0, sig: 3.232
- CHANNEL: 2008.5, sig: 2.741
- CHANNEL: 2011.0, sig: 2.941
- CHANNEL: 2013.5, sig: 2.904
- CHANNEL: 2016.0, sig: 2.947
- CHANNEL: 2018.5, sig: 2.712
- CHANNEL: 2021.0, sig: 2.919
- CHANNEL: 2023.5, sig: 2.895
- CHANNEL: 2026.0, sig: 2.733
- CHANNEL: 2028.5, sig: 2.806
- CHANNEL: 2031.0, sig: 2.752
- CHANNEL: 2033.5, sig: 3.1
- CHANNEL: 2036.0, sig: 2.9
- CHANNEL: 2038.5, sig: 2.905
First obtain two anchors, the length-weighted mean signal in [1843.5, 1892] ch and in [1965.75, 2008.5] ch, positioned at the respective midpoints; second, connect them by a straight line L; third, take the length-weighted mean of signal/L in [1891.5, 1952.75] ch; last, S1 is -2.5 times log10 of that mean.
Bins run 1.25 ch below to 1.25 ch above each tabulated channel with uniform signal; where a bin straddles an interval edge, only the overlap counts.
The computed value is 0.20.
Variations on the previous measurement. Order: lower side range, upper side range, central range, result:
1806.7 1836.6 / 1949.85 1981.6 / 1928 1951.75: 0.131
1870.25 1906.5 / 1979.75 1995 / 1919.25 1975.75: 0.071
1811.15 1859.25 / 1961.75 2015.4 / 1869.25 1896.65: -0.029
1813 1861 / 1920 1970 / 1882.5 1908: 0.020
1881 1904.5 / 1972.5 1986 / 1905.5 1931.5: 0.284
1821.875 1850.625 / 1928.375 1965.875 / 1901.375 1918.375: 0.208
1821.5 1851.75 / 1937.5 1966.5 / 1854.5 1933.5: 0.070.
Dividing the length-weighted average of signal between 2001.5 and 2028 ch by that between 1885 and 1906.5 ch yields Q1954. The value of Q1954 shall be 1.05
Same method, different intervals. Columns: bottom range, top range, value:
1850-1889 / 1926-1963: 0.87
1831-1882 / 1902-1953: 0.79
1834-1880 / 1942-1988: 0.95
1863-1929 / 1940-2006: 1.08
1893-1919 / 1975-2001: 1.17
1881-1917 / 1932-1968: 1.05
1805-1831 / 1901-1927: 0.78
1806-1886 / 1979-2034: 0.95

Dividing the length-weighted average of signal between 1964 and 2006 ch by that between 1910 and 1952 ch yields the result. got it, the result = 1.2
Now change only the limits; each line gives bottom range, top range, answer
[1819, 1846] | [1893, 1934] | 0.82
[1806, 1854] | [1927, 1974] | 0.94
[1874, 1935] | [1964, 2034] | 1.13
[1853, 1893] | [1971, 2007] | 0.96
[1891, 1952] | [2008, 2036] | 1.15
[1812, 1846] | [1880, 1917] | 0.90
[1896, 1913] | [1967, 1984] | 1.22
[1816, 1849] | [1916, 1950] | 0.83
